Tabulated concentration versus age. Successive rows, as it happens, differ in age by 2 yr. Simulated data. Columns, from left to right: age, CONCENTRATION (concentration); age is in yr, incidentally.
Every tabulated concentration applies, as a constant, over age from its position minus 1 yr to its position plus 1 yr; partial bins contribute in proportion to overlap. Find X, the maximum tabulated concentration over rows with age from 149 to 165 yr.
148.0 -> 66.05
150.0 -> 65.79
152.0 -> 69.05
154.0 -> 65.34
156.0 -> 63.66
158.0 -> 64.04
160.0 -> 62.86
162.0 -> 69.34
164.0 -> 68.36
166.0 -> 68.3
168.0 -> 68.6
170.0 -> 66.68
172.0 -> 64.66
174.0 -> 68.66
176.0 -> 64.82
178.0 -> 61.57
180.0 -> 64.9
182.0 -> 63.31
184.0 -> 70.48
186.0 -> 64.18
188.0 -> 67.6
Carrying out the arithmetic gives 69.34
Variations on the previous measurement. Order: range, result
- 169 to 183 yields 68.66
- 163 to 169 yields 68.6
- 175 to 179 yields 64.82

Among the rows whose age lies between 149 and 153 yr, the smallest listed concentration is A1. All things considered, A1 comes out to 65.79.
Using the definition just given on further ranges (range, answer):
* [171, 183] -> 61.57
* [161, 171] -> 66.68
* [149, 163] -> 62.86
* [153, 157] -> 63.66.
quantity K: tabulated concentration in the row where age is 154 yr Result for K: 65.34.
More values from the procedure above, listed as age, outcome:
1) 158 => 64.04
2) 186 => 64.18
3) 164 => 68.36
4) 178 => 61.57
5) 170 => 66.68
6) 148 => 66.05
